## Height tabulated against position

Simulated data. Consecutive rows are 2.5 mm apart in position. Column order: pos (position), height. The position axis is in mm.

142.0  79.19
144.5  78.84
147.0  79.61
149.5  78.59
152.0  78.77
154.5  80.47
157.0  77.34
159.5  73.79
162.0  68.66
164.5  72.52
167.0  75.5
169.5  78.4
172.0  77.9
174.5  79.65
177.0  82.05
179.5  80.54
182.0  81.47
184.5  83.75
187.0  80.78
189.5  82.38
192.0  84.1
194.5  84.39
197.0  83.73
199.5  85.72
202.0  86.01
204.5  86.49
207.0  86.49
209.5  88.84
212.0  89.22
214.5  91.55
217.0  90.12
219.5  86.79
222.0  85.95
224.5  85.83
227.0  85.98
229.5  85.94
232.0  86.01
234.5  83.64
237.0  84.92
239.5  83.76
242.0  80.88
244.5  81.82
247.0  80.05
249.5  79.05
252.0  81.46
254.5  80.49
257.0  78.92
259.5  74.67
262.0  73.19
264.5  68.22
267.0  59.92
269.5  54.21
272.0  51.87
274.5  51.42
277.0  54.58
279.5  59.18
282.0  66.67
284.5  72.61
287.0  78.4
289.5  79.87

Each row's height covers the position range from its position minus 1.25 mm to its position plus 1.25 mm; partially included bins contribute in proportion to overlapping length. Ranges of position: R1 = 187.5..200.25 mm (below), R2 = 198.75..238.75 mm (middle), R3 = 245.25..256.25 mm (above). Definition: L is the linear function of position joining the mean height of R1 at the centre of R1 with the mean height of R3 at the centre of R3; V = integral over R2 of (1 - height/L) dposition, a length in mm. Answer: -2.22 mm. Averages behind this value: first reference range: 83.8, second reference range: 80.3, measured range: 86.8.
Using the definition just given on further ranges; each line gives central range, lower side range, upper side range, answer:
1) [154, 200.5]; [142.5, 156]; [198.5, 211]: 1.9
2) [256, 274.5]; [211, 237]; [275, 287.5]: 1.7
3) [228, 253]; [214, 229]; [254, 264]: -0.4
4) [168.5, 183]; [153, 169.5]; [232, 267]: -0.8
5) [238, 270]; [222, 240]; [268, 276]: -4.2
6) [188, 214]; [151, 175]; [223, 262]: -2.3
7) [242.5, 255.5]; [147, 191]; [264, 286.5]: -3.2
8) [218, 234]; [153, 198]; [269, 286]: -3.9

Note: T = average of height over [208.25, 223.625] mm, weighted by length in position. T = 88.7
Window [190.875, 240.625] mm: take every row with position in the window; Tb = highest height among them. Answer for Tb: 91.55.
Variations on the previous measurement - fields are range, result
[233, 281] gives 84.92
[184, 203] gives 86.01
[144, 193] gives 84.1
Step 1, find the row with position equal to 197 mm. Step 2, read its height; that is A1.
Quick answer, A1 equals 83.73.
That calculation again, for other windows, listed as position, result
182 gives 81.47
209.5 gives 88.84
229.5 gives 85.94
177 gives 82.05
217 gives 90.12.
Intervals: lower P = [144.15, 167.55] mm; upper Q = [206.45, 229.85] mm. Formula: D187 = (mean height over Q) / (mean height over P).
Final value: 1.1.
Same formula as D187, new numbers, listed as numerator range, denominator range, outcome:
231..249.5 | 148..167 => 1.09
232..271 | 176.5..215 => 0.90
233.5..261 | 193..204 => 0.95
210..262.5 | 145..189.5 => 1.07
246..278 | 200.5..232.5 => 0.78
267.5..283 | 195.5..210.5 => 0.65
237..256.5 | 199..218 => 0.92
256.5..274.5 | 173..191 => 0.79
